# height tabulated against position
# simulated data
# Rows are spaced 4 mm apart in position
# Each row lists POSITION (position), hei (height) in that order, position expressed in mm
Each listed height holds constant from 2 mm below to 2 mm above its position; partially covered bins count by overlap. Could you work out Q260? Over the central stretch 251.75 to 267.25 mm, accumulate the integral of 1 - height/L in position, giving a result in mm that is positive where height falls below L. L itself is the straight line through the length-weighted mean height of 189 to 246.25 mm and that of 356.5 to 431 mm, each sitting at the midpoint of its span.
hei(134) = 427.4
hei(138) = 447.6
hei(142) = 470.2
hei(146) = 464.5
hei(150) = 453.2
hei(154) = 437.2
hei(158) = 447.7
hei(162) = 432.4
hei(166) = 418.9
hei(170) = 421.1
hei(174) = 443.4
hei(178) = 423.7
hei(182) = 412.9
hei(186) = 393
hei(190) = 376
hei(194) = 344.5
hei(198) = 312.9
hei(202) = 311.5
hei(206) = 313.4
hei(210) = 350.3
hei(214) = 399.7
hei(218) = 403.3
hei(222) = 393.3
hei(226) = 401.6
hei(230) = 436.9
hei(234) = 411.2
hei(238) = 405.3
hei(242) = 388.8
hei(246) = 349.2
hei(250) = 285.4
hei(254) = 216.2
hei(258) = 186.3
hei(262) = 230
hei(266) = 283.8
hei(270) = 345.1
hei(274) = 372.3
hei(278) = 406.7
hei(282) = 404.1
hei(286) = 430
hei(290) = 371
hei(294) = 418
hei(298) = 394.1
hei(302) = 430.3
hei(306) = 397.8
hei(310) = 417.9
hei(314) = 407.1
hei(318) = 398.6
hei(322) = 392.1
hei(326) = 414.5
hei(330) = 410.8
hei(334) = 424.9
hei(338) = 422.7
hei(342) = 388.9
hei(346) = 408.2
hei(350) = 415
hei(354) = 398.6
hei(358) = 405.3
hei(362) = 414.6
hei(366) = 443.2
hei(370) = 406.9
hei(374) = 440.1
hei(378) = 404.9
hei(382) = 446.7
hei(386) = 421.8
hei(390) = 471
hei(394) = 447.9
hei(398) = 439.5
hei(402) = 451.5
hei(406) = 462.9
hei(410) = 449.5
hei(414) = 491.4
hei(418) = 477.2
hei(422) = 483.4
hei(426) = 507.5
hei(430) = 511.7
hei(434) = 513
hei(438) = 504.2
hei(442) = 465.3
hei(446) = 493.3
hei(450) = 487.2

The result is 6.5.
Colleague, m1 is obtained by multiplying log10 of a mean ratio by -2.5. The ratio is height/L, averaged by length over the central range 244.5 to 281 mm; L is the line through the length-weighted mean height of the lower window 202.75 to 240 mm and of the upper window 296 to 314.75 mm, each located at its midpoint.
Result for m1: 0.31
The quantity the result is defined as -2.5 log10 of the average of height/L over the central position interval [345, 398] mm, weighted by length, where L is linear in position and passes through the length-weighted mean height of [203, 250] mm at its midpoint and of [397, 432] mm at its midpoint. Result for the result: 0.07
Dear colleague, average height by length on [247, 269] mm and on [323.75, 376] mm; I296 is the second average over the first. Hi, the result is 1.66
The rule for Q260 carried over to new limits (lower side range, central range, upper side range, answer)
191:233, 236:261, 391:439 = 5.46 mm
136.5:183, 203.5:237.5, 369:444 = 4.39 mm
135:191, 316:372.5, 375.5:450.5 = 5.99 mm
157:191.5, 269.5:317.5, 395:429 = 4.71 mm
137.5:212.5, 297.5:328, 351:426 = 1.56 mm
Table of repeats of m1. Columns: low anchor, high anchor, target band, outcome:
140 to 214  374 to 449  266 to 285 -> 0.15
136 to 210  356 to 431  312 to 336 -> 0.07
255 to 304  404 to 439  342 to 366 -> 0.04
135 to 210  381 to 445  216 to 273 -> 0.25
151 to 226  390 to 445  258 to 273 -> 0.45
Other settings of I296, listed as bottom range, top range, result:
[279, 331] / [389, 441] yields 1.17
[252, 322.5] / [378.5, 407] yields 1.24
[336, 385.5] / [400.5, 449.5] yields 1.16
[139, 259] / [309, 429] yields 1.12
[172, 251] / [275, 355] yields 1.07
